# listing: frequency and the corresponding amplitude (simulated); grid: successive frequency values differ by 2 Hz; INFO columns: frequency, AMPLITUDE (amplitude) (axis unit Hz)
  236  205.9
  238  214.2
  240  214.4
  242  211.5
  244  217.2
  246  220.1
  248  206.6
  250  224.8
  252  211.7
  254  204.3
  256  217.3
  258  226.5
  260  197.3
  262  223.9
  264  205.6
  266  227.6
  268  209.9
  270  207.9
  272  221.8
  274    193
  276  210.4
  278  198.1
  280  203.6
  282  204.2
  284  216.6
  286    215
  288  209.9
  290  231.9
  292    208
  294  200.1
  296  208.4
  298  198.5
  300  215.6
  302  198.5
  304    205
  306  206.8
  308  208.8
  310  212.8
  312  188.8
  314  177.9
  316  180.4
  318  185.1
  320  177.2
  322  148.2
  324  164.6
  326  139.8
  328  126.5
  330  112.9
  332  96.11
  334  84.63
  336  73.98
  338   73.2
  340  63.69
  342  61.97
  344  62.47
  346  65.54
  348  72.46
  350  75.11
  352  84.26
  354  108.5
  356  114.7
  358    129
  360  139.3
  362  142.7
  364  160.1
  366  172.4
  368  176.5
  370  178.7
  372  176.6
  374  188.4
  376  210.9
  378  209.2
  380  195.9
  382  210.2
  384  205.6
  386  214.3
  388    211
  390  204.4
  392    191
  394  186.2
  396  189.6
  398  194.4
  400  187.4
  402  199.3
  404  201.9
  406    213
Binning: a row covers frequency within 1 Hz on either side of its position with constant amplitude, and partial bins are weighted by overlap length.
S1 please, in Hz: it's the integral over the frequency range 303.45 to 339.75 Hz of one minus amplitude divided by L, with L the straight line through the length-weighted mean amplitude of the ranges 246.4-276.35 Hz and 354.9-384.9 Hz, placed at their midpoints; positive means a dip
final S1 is 7.8 Hz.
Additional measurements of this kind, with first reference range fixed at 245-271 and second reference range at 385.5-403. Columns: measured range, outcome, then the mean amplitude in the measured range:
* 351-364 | 5.08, 123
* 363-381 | 1.29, 185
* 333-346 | 8.56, 69.6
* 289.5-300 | 0.03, 209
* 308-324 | 1.91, 182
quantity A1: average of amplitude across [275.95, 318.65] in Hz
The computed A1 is 204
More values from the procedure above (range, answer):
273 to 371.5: 157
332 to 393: 141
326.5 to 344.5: 86.1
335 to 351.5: 69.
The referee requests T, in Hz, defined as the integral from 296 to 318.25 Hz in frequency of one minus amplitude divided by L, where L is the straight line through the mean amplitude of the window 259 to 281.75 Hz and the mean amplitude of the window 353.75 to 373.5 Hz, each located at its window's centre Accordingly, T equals -1.5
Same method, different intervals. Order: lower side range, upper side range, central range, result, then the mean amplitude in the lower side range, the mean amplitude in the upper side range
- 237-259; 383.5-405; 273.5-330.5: 4.7 Hz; 215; 198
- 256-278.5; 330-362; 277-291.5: -2.1 Hz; 212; 89.5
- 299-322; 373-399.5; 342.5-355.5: 7.8 Hz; 194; 201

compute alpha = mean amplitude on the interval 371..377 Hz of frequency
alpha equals 192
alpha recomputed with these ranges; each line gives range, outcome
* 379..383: 203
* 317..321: 181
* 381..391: 209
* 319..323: 163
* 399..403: 193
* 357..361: 134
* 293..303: 204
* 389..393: 198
